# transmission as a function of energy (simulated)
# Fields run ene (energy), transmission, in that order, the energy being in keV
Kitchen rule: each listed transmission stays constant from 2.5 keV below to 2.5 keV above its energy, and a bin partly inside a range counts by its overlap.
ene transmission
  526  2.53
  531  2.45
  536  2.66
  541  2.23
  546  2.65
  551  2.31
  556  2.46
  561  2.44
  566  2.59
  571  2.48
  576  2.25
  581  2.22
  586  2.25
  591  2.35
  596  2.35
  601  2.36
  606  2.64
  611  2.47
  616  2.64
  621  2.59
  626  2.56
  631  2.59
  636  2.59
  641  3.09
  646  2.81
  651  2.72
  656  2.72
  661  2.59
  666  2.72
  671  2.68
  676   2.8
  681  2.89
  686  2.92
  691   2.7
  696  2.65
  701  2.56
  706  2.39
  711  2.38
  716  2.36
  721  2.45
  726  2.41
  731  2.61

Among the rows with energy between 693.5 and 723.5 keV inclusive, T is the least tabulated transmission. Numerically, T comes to 2.36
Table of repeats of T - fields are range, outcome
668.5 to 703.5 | 2.56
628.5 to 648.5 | 2.59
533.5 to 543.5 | 2.23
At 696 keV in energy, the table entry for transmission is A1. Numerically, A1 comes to 2.65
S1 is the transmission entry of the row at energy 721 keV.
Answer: 2.45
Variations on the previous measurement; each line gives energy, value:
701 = 2.56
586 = 2.25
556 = 2.46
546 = 2.65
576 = 2.25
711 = 2.38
